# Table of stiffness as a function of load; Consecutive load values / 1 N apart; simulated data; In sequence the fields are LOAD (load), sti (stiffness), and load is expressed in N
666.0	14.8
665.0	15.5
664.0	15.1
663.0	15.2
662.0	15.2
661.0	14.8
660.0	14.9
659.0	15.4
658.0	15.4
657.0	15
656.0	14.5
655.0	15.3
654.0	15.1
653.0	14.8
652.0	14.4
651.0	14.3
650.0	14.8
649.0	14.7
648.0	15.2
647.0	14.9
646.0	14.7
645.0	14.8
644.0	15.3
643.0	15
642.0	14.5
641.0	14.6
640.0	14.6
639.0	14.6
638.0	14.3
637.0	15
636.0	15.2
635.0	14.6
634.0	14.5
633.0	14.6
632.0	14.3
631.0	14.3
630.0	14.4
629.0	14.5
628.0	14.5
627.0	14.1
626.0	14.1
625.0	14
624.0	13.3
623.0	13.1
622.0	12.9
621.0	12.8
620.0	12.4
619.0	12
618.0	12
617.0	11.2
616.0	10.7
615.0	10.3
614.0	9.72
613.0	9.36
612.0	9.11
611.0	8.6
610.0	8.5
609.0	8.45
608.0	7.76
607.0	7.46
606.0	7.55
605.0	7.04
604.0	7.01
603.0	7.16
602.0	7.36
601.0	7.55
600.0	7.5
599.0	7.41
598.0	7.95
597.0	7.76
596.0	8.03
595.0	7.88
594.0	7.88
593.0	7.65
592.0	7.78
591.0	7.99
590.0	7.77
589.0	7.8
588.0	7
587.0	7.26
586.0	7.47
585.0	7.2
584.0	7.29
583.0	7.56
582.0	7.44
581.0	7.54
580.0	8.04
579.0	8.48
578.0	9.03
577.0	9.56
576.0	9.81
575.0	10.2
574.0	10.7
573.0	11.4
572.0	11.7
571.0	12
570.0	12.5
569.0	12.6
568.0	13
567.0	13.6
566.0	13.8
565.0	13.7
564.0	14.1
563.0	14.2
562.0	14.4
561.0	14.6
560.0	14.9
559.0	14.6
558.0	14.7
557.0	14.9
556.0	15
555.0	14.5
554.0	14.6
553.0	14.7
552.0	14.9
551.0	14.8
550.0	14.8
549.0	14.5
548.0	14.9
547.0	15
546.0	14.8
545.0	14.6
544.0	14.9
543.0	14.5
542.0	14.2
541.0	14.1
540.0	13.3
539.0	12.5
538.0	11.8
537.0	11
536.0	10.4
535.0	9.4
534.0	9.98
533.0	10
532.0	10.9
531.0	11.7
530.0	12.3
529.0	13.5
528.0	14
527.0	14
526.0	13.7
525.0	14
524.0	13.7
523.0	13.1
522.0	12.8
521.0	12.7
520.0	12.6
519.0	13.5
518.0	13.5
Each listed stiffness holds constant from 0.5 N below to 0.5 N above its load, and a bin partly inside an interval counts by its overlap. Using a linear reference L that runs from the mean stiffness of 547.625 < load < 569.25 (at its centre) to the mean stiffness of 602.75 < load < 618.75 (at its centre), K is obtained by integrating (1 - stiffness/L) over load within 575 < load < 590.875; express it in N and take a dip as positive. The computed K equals 5.1 N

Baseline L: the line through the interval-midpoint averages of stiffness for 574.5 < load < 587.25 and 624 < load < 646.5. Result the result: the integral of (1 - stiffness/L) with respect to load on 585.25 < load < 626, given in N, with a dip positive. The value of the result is 7.61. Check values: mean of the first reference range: 8.24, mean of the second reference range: 14.5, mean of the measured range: 9.11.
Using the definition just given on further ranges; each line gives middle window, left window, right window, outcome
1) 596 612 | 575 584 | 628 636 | 5.0 N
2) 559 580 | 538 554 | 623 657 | 3.3 N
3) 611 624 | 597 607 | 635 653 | -1.4 N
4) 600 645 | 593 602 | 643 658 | -2.6 N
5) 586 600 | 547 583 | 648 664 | 5.9 N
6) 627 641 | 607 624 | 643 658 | -1.9 N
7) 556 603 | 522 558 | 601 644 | 9.8 N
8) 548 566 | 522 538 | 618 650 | -2.7 N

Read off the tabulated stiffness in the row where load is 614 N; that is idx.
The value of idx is 9.72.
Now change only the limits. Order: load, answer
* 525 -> 14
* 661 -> 14.8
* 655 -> 15.3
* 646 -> 14.7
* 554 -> 14.6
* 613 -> 9.36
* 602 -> 7.36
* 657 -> 15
